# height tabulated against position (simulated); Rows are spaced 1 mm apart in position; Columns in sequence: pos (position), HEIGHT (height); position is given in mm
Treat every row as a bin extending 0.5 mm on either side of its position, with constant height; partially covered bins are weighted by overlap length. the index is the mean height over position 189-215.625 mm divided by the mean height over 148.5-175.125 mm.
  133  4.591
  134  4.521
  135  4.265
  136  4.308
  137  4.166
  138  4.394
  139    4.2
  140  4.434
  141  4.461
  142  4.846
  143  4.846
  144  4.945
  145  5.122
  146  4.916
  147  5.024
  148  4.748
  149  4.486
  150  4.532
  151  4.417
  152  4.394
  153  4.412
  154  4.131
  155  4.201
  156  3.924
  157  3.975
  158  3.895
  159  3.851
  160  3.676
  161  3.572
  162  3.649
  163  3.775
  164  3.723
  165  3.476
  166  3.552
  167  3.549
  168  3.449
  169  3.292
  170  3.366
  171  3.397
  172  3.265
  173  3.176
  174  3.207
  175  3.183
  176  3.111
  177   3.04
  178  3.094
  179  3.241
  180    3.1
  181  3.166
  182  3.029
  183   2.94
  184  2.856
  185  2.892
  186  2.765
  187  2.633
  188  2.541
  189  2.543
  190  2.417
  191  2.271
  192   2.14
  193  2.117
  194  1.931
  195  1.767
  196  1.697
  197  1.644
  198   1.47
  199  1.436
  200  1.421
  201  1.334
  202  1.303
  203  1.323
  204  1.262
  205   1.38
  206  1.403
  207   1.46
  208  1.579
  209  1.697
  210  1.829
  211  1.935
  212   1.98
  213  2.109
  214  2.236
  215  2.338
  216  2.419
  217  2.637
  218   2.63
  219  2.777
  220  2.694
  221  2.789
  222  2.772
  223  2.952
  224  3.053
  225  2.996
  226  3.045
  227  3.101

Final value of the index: 0.5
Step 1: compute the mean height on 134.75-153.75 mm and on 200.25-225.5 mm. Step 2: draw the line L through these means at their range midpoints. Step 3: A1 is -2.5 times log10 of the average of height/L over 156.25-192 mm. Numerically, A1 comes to 0.10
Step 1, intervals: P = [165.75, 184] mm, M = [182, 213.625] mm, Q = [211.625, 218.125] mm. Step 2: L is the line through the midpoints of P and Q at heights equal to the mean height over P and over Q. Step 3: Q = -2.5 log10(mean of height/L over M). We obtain 0.36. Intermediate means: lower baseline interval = 3.22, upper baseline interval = 2.33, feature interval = 1.96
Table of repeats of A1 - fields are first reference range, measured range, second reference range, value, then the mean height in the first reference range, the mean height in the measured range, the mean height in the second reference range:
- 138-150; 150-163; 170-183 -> 0.027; 4.71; 4.02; 3.17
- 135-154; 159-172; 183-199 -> -0.008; 4.57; 3.54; 2.24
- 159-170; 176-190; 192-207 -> -0.160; 3.57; 2.9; 1.55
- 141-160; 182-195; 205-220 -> 0.203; 4.46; 2.5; 2.07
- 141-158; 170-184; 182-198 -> -0.040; 4.54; 3.15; 2.34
